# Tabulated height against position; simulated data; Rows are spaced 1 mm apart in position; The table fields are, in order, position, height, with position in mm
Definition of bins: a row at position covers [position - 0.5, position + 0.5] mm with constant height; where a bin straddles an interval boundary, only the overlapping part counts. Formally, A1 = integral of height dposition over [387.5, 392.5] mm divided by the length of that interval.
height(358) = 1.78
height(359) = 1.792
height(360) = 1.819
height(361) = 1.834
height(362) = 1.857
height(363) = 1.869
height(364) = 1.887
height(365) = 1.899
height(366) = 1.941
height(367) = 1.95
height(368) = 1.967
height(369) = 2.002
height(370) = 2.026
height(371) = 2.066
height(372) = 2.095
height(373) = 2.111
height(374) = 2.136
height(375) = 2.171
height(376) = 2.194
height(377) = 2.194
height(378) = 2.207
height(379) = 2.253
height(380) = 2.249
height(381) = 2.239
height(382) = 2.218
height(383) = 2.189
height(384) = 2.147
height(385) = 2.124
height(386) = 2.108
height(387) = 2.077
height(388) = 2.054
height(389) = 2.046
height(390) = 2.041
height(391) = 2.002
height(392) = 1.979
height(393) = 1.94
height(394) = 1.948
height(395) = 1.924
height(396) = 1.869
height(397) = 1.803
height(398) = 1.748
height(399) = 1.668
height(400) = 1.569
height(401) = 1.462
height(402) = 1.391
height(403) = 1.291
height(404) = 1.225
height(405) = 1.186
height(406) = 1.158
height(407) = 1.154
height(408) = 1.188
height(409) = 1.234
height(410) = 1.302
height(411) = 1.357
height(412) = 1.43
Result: 2.02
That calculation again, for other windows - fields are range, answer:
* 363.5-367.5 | 1.92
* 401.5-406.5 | 1.25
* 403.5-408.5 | 1.18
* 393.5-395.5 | 1.94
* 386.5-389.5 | 2.06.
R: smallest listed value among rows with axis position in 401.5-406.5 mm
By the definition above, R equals 1.158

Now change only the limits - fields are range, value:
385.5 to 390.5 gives 2.041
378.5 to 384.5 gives 2.147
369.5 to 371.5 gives 2.026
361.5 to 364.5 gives 1.857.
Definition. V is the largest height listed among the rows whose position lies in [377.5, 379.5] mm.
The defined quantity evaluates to 2.253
